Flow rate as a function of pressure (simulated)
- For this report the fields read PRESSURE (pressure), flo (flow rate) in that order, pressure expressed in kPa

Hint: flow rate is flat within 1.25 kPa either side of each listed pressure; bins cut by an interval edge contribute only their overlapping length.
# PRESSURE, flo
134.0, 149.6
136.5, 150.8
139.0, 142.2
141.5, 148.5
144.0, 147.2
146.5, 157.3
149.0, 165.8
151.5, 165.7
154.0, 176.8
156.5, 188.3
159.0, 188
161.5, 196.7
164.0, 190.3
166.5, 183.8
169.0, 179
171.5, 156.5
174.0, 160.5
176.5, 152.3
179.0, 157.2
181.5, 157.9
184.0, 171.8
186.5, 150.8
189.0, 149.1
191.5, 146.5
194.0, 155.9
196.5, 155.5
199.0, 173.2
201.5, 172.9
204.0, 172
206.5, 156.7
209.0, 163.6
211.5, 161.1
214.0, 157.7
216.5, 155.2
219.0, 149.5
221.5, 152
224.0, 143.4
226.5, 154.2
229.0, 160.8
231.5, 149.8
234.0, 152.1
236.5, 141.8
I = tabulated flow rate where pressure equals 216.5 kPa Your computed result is 155.2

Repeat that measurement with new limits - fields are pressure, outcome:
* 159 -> 188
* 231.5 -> 149.8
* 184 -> 171.8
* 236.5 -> 141.8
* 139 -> 142.2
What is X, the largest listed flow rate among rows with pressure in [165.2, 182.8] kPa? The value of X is 183.8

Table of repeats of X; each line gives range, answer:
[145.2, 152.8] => 165.8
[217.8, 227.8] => 154.2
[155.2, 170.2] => 196.7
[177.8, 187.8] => 171.8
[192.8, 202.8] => 173.2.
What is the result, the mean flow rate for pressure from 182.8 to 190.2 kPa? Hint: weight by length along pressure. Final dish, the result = 157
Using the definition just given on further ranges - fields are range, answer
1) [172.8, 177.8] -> 156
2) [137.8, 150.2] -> 152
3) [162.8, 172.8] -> 177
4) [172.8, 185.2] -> 160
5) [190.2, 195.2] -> 151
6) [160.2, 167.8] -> 190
